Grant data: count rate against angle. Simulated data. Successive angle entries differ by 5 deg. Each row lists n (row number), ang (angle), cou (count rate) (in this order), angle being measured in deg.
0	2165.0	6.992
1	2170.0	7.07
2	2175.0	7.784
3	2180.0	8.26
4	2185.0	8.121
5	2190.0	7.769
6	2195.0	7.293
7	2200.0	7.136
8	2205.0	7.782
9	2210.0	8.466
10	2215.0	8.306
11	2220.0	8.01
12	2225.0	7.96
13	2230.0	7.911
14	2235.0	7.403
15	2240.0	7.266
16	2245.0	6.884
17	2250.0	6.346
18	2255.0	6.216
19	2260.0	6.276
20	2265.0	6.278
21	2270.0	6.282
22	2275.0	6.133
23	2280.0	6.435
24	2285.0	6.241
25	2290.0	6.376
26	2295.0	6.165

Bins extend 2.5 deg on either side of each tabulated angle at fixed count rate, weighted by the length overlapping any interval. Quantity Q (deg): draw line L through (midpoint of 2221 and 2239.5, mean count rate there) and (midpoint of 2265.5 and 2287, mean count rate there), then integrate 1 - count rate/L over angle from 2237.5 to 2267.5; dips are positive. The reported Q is 2.1 deg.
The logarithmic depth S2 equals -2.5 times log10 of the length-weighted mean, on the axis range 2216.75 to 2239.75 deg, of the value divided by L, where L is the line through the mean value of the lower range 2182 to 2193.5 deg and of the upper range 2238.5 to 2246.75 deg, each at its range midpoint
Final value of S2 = -0.07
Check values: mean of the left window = 7.9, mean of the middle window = 7.78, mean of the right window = 7.07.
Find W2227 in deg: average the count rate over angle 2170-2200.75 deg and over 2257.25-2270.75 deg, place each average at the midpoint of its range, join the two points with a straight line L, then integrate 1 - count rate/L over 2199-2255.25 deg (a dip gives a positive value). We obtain -4.68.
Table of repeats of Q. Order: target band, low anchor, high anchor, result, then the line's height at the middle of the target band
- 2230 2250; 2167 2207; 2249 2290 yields -1.18 deg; 6.77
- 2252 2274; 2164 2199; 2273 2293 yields 1.01 deg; 6.56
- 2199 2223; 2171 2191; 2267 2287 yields -1.89 deg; 7.41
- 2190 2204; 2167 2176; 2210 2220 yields 0.91 deg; 7.89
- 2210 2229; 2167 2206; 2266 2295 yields -2.56 deg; 7.16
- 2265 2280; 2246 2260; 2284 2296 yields 0.12 deg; 6.31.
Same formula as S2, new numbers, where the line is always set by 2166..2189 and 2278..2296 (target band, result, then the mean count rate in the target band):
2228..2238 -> -0.09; 7.62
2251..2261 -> 0.08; 6.26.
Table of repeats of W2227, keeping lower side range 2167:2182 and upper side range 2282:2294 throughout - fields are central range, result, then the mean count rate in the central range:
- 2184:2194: -0.4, 7.82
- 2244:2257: 0.6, 6.45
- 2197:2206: -0.1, 7.4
